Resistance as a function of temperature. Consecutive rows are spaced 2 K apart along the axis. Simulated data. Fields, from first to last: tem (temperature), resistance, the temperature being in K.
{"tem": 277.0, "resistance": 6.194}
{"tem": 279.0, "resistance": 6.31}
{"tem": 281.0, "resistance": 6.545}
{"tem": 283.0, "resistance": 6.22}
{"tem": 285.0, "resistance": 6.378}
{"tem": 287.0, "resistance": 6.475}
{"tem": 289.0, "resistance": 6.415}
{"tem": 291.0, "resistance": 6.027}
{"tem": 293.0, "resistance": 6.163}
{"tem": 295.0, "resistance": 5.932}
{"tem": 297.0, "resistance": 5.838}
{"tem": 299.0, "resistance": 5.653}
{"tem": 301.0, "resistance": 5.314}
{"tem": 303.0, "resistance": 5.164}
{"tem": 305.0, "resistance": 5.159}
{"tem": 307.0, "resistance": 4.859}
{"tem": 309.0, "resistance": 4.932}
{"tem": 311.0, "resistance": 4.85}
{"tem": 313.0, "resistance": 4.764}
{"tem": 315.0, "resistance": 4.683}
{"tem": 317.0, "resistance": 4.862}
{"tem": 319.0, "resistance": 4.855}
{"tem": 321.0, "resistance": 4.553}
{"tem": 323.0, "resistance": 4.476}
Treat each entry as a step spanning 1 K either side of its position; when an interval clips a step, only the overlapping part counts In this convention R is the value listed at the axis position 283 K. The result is 6.22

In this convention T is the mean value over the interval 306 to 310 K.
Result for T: 4.9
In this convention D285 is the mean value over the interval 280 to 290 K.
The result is 6.41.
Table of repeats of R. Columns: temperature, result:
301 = 5.314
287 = 6.475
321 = 4.553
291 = 6.027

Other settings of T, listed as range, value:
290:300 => 5.92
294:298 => 5.88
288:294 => 6.2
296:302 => 5.6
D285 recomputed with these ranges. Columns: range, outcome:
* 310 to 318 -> 4.79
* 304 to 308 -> 5.01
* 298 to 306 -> 5.32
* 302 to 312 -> 4.99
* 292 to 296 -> 6.05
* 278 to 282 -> 6.43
